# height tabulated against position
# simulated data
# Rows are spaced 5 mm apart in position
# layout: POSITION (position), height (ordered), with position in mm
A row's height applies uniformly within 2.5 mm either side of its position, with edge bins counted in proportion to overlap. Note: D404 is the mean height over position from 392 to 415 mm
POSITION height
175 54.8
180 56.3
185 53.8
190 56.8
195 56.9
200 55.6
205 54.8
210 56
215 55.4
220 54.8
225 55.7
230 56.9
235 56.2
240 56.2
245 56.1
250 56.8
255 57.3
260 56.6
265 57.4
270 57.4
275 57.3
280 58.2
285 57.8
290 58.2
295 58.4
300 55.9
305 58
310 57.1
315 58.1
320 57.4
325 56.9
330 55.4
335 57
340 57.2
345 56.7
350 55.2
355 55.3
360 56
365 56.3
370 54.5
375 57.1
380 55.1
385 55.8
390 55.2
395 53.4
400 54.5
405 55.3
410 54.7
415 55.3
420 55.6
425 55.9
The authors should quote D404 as 54.6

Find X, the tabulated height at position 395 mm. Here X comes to 53.4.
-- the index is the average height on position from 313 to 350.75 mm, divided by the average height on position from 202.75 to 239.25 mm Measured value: 1.0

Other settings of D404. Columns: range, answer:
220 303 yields 57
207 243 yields 55.9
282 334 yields 57.3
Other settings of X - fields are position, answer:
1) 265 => 57.4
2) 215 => 55.4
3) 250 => 56.8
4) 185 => 53.8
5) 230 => 56.9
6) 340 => 57.2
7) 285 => 57.8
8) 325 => 56.9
